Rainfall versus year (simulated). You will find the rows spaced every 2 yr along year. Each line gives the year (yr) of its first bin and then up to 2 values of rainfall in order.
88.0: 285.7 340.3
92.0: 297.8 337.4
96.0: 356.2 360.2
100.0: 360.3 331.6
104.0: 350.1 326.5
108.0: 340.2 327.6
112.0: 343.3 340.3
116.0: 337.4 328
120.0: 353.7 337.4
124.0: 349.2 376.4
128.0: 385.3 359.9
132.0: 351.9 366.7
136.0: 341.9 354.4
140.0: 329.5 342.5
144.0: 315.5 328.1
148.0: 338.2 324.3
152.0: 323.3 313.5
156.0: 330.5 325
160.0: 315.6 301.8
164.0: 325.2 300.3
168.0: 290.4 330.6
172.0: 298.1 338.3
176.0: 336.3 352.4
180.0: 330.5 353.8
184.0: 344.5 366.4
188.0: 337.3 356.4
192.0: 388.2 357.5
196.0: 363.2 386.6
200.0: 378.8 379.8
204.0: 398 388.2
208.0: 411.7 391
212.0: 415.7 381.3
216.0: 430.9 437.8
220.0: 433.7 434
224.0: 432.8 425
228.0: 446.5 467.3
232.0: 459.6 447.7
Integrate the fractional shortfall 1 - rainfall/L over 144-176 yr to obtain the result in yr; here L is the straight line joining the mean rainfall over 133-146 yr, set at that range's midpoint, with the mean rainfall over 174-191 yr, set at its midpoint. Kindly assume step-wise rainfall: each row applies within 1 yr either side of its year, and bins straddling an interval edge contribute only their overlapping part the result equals 2.3 yr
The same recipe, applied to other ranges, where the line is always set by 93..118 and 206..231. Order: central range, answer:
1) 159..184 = 4.3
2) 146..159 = 1.7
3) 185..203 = 1.7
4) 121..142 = 0.4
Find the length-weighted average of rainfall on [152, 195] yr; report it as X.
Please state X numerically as 333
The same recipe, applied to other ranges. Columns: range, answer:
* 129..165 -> 333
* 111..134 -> 352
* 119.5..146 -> 350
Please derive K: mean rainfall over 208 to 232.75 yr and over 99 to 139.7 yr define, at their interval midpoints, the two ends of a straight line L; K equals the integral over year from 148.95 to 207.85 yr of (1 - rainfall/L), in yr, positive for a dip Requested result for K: 7.74 yr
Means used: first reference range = 348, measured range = 344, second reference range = 429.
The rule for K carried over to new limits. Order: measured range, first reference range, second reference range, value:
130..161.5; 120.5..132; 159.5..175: 0.37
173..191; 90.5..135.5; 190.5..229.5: 1.92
